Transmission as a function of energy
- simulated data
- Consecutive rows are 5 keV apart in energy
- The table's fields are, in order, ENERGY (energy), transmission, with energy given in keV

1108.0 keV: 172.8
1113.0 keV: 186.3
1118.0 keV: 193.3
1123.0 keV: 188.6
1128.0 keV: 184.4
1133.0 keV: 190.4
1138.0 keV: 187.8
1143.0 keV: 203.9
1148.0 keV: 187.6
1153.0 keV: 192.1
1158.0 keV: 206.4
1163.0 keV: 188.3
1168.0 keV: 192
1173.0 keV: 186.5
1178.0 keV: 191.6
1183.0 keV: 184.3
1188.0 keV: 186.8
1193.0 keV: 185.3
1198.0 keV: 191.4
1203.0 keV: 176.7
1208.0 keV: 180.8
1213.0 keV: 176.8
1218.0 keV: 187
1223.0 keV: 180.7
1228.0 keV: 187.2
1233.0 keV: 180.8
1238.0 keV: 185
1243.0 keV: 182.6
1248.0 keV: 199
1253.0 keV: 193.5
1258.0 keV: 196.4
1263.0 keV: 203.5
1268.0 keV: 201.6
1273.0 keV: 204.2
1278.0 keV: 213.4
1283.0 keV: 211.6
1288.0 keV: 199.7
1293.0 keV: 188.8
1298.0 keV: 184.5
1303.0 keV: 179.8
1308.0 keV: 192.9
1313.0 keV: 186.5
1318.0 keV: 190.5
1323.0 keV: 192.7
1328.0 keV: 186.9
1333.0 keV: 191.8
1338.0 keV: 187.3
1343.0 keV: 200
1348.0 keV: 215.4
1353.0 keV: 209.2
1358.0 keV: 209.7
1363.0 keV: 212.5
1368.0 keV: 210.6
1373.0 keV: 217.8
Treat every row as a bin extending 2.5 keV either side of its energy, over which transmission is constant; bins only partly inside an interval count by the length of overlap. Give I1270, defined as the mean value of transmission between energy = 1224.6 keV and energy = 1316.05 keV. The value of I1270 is 194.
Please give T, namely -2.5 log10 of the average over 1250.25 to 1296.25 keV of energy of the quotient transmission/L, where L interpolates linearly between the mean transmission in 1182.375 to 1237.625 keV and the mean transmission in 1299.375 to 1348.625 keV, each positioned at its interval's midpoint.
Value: -0.074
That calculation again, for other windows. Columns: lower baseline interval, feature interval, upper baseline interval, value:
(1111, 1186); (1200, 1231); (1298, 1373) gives 0.07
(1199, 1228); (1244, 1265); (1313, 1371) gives -0.05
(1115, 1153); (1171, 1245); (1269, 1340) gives 0.05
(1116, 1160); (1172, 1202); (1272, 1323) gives 0.03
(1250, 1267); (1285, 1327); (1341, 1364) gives 0.08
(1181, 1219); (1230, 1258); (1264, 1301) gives 0.02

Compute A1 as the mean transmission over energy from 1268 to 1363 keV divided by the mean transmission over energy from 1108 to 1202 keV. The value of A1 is 1.0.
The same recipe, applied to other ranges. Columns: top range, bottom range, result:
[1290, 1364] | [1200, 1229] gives 1.07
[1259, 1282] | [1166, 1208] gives 1.10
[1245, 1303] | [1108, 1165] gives 1.04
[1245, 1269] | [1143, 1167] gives 1.02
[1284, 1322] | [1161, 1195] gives 1.01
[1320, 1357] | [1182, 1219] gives 1.08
